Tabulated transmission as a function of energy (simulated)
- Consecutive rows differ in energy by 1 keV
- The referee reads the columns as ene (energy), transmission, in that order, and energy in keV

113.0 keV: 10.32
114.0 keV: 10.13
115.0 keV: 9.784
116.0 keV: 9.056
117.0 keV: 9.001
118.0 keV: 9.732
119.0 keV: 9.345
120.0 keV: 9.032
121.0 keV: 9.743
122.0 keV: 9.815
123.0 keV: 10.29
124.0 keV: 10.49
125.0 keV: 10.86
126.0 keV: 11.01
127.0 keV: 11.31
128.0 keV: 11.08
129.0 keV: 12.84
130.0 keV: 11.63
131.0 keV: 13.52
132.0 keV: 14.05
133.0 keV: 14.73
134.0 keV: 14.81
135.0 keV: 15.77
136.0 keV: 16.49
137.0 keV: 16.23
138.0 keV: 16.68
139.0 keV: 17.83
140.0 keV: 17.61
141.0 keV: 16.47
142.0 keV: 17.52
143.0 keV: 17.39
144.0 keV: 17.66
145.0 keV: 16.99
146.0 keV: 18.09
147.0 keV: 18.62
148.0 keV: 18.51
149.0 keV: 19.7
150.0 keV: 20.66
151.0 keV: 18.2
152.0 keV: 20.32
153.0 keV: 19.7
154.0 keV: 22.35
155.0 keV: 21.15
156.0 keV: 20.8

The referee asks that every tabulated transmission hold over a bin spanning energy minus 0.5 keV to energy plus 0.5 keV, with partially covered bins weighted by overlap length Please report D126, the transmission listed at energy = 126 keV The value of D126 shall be 11.01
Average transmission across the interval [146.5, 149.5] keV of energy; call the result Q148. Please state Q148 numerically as 18.9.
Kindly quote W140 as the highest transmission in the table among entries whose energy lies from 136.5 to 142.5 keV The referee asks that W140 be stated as 17.83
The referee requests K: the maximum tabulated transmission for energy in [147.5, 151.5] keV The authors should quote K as 20.66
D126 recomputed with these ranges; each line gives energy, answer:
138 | 16.68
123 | 10.29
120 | 9.032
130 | 11.63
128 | 11.08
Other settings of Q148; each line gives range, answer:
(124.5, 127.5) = 11.1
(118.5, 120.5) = 9.19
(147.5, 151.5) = 19.3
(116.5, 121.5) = 9.37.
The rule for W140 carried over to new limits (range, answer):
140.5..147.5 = 18.62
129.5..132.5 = 14.05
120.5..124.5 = 10.49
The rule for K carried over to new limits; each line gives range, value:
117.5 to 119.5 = 9.732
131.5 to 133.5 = 14.73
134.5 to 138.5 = 16.68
